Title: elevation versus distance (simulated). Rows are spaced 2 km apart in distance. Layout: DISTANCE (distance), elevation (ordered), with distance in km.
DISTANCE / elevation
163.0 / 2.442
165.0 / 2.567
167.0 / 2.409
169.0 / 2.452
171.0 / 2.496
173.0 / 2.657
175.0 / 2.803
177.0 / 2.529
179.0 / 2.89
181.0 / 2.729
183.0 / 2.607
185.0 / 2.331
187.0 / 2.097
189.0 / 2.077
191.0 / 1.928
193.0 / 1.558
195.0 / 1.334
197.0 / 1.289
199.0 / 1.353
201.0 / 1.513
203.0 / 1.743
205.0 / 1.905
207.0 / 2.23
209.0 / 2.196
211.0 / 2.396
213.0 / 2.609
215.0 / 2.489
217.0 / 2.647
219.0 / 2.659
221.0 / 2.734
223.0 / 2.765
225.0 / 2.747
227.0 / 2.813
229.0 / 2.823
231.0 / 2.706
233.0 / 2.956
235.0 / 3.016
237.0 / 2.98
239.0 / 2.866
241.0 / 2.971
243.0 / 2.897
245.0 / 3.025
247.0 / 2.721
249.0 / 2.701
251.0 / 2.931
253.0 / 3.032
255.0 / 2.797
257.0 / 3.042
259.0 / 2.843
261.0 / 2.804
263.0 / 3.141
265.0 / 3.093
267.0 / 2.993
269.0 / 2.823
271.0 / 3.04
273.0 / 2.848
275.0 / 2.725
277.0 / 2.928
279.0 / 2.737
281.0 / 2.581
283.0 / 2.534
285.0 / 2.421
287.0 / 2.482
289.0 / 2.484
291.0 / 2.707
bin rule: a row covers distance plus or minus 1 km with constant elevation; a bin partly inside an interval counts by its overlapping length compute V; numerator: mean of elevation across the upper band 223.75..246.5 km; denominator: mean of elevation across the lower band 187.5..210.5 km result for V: 1.6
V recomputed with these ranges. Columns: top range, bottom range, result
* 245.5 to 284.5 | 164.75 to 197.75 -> 1.25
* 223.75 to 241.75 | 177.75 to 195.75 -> 1.31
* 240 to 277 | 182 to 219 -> 1.43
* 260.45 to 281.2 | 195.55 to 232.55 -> 1.25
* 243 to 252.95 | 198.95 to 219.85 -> 1.31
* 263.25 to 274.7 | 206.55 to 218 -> 1.21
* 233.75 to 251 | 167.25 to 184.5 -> 1.10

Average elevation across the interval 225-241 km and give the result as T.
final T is 2.88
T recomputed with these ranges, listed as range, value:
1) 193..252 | 2.47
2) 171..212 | 2.12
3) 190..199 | 1.51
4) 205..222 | 2.46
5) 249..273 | 2.94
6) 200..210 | 1.92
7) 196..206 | 1.56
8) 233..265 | 2.92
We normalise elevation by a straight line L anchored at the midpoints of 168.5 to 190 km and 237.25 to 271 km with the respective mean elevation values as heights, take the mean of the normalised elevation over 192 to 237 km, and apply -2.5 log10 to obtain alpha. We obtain 0.18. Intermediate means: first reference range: 2.52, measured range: 2.31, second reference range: 2.92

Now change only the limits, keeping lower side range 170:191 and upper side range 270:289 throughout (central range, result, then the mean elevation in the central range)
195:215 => 0.31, 1.91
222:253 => -0.10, 2.87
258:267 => -0.12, 2.97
